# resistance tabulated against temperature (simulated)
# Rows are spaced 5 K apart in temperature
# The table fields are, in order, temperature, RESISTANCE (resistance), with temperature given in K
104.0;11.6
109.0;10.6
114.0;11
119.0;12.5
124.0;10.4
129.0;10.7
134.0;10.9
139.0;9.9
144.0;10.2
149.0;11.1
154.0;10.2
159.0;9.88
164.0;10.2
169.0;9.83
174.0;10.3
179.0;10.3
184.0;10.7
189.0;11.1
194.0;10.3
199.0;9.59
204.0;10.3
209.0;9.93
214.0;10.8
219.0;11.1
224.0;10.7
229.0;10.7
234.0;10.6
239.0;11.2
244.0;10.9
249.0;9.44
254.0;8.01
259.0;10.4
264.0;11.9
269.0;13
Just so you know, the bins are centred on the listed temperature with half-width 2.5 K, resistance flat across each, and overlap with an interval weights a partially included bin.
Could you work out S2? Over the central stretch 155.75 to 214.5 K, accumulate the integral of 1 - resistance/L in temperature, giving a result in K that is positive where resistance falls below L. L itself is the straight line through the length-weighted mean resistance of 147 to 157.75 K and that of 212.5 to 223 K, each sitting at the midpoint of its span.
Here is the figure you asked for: 2.6 K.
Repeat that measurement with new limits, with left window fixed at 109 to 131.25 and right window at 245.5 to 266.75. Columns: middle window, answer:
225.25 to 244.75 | -1.25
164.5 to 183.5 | 0.82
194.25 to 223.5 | 0.07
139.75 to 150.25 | 0.41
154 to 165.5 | 0.77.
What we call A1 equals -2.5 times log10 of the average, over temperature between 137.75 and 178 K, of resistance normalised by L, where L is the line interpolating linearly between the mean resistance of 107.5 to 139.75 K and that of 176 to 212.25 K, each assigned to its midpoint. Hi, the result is 0.04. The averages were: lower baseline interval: 10.9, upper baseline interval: 10.3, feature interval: 10.2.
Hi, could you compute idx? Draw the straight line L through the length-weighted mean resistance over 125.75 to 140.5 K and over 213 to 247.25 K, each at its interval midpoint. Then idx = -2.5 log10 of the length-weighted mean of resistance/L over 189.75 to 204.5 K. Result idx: 0.06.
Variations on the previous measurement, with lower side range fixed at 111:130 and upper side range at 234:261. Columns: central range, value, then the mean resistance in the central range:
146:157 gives 0.03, 10.6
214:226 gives -0.06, 10.9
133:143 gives 0.07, 10.3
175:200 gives 0.01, 10.4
